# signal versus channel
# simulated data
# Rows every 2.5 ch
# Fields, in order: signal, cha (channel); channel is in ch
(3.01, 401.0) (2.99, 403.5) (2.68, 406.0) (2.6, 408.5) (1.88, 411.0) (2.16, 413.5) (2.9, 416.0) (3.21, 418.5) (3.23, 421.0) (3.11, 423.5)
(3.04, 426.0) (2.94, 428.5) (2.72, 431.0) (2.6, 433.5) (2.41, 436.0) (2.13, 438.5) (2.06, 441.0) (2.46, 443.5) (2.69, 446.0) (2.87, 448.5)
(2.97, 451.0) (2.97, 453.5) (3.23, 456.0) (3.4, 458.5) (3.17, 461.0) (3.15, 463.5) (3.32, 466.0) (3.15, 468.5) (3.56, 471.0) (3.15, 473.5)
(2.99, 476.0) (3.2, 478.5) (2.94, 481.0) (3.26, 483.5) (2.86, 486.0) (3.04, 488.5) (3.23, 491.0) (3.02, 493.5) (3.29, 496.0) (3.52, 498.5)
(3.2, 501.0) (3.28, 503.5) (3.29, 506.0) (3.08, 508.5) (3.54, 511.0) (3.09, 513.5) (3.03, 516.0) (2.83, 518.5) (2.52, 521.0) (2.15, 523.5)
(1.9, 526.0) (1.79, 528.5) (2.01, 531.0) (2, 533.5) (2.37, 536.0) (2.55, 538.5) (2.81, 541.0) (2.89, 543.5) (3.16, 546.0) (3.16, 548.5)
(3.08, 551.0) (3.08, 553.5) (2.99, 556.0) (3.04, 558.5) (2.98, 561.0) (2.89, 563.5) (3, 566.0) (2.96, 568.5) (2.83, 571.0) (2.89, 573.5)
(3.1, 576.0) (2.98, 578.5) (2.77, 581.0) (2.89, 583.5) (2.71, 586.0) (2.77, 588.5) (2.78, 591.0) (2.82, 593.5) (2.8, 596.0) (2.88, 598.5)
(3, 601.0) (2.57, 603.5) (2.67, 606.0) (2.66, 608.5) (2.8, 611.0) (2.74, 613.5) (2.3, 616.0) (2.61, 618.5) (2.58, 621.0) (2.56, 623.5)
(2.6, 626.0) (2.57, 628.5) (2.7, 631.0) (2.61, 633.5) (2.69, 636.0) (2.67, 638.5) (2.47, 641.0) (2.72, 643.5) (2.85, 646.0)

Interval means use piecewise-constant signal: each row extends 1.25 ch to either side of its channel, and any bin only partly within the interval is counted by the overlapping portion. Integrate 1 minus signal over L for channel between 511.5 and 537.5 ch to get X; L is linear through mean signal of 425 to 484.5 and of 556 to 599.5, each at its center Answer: 4.5 ch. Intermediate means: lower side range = 2.93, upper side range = 2.89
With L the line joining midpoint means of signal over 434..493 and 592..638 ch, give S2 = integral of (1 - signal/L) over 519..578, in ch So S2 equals 1.90 ch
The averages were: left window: 2.96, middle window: 2.71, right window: 2.68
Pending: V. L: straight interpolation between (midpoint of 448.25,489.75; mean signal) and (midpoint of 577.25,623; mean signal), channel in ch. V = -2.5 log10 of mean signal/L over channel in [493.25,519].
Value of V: -0.07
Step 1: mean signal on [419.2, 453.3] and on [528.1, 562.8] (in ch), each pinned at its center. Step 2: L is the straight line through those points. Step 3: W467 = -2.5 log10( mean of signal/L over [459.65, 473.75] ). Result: -0.19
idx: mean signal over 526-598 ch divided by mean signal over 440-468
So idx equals 0.94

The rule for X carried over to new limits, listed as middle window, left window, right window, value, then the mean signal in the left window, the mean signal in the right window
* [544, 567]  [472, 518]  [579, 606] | -0.8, 3.16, 2.8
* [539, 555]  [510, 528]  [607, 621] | -2.1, 2.67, 2.62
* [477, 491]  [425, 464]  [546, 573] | -1.0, 2.79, 3.01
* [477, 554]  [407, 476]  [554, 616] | -0.6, 2.86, 2.85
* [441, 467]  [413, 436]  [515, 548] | -2.0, 2.88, 2.47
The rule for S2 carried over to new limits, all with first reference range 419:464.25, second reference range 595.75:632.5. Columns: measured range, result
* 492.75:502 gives -1.6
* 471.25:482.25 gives -1.2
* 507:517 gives -1.5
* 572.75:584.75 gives -1.0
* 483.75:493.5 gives -0.9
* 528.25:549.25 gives 1.5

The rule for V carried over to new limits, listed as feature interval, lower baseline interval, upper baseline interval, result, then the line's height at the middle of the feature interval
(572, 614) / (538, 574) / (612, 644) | -0.015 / 2.78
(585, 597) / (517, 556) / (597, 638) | -0.059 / 2.63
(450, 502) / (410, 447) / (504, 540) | -0.208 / 2.62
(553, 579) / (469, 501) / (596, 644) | -0.041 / 2.86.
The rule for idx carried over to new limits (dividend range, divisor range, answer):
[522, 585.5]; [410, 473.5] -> 0.95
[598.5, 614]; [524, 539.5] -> 1.31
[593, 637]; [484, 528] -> 0.90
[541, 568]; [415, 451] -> 1.10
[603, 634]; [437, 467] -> 0.91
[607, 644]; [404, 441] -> 0.98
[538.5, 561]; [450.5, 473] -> 0.93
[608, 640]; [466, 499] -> 0.83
